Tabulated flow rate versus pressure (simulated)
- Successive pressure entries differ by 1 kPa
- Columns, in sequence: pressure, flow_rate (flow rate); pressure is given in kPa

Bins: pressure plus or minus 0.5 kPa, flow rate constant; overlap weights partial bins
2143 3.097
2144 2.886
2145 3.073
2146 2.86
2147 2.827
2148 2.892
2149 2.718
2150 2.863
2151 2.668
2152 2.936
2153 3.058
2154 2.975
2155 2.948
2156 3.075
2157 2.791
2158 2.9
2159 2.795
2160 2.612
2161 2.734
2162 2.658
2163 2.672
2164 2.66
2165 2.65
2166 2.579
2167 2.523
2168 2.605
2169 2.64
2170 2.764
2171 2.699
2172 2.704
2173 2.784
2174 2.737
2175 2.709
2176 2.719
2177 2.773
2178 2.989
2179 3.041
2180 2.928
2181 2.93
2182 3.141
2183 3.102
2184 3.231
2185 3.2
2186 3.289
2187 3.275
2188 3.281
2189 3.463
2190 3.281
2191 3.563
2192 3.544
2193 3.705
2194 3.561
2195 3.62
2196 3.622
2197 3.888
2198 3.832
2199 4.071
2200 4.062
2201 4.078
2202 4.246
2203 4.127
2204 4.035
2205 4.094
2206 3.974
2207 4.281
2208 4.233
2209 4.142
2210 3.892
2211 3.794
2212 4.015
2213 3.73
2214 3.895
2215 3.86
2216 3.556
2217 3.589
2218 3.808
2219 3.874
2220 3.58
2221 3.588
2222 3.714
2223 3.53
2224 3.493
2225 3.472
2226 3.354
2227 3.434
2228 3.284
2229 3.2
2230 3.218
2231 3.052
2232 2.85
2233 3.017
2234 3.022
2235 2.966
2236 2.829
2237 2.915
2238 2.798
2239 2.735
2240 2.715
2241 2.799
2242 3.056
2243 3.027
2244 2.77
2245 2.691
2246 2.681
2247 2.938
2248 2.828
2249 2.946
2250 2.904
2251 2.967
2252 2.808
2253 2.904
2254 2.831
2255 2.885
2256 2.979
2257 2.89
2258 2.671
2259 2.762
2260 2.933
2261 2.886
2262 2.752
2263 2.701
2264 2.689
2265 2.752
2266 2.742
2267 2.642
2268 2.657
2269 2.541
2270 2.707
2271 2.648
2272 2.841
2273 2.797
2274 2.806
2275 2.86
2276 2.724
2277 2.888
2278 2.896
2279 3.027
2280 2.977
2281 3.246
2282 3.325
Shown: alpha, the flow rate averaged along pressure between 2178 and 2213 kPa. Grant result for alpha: 3.65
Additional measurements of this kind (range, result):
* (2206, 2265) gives 3.21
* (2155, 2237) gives 3.32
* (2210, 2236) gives 3.47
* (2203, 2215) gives 4.01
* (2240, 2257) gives 2.87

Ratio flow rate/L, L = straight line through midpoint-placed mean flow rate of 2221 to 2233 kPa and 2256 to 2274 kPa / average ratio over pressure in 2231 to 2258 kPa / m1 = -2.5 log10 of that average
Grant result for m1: 0.07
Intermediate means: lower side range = 3.33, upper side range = 2.75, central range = 2.87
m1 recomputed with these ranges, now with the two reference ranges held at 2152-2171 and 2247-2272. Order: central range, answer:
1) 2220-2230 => -0.232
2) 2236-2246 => -0.014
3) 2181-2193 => -0.192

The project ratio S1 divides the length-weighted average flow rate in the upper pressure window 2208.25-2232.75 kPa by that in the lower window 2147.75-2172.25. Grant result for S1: 1.3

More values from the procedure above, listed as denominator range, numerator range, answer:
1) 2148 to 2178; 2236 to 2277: 1.02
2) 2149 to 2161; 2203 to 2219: 1.37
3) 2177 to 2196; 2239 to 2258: 0.87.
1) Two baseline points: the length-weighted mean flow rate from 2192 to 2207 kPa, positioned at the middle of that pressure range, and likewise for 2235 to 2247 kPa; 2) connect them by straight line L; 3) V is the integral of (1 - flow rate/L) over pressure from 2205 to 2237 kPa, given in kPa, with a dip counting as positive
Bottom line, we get -1.8 kPa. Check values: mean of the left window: 3.92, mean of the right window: 2.83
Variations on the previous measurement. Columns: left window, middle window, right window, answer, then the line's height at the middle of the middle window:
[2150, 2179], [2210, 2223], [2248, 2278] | -4.5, 2.79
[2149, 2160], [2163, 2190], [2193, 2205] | 3.9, 3.39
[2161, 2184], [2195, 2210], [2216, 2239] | -4.7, 3.06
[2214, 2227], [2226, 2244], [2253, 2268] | 1.8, 3.32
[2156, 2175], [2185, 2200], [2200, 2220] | -0.5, 3.46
